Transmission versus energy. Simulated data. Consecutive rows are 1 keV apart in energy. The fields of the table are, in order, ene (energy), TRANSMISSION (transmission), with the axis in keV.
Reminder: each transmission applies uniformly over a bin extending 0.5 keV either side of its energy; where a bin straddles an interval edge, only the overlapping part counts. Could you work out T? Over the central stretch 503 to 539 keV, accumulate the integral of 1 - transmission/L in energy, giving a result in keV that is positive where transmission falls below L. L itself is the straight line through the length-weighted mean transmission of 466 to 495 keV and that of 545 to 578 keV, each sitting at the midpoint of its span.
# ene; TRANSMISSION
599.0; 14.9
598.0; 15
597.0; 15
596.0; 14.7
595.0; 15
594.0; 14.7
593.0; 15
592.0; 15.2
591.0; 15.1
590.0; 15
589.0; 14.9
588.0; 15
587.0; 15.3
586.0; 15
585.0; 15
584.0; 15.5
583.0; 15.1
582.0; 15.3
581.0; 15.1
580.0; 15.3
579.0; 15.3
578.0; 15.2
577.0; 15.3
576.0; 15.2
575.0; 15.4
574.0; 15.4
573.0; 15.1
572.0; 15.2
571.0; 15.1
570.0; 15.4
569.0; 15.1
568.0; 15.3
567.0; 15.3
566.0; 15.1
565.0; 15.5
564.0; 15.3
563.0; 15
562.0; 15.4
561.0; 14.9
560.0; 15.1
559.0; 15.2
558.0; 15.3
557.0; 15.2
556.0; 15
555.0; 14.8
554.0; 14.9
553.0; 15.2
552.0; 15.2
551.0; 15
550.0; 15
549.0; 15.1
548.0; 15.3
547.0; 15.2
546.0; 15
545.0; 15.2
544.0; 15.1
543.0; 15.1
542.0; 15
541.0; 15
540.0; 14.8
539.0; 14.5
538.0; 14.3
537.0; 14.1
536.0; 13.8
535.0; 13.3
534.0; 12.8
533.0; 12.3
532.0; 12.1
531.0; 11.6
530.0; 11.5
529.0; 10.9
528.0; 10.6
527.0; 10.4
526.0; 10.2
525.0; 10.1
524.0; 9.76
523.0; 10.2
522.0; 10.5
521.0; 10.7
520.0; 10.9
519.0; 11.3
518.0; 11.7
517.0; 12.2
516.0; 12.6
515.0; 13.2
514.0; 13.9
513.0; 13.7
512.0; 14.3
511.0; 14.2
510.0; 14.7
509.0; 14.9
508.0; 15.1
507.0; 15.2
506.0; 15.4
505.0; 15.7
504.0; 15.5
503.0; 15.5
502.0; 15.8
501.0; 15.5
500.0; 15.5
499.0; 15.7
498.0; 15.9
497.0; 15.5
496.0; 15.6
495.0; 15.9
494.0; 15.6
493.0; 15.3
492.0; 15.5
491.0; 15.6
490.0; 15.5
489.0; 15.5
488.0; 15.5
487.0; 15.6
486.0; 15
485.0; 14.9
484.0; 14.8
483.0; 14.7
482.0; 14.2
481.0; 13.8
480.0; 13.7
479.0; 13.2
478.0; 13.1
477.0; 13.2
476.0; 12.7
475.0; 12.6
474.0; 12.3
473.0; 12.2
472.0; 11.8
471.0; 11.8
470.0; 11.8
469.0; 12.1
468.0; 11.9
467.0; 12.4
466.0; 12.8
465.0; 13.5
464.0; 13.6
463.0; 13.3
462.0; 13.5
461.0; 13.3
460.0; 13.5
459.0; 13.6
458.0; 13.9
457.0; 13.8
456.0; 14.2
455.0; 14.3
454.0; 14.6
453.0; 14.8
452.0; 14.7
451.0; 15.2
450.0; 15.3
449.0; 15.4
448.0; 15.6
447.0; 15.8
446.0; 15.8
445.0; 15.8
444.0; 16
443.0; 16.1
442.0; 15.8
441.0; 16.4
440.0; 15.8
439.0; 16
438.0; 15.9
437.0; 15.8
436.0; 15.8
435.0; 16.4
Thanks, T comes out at 4.32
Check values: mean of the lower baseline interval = 13.8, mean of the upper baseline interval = 15.2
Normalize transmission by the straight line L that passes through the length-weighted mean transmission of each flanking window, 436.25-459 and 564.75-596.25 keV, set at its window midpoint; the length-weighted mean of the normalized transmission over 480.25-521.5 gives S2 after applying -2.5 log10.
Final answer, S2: 0.049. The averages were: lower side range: 15.3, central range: 14.6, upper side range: 15.2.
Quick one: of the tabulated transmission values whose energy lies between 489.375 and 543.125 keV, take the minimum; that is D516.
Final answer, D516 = 9.76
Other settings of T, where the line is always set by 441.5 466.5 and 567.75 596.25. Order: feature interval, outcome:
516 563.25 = 4.86 keV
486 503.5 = -0.97 keV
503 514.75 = 0.03 keV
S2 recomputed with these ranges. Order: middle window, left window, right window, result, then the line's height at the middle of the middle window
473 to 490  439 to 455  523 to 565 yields 0.066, 14.9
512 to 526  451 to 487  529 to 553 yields 0.195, 13.9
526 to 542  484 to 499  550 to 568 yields 0.192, 15.3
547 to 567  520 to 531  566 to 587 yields -0.131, 13.4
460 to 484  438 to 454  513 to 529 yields 0.089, 14.1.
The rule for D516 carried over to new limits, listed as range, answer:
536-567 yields 13.8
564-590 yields 14.9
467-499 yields 11.8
